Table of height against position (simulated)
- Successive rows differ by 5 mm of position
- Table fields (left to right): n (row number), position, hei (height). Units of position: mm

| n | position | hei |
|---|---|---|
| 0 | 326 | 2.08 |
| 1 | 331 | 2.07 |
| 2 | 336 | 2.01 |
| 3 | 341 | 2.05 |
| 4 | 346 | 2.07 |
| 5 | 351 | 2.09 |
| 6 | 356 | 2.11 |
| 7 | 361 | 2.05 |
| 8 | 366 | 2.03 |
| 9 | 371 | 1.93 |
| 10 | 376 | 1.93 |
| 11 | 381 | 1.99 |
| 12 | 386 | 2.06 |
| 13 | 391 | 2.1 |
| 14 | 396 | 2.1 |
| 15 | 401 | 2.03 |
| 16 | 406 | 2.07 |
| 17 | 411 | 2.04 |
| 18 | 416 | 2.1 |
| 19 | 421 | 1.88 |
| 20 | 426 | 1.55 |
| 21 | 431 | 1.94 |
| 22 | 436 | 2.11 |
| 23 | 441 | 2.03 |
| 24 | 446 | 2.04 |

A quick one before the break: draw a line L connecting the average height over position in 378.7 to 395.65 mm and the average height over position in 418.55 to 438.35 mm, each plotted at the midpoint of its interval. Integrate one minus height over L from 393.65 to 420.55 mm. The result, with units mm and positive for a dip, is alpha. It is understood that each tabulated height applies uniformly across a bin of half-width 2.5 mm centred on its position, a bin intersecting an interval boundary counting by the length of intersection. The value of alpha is -1.21 mm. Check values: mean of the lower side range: 2.06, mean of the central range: 2.05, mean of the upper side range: 1.87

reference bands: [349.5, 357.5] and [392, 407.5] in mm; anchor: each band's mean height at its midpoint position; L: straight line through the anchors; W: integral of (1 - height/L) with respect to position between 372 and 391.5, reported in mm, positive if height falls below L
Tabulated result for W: 0.7 mm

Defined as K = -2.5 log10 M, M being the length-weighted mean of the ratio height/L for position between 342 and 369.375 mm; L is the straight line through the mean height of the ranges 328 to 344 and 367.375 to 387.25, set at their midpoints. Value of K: -0.03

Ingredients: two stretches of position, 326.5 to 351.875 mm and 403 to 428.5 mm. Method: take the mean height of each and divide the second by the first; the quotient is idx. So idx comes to 0.94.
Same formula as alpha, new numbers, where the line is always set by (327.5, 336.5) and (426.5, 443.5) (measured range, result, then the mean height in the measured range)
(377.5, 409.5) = -0.8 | 2.05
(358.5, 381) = 0.4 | 1.99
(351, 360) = -0.3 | 2.09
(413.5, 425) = 0.3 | 1.93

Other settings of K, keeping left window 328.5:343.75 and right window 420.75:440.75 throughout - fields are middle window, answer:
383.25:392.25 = -0.063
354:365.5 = -0.035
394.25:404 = -0.067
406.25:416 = -0.078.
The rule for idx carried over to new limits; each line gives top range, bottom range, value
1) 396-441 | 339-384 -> 0.97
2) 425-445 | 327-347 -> 0.95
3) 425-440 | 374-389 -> 0.96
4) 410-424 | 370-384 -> 1.02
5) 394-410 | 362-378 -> 1.05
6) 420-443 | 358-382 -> 0.96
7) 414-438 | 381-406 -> 0.92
